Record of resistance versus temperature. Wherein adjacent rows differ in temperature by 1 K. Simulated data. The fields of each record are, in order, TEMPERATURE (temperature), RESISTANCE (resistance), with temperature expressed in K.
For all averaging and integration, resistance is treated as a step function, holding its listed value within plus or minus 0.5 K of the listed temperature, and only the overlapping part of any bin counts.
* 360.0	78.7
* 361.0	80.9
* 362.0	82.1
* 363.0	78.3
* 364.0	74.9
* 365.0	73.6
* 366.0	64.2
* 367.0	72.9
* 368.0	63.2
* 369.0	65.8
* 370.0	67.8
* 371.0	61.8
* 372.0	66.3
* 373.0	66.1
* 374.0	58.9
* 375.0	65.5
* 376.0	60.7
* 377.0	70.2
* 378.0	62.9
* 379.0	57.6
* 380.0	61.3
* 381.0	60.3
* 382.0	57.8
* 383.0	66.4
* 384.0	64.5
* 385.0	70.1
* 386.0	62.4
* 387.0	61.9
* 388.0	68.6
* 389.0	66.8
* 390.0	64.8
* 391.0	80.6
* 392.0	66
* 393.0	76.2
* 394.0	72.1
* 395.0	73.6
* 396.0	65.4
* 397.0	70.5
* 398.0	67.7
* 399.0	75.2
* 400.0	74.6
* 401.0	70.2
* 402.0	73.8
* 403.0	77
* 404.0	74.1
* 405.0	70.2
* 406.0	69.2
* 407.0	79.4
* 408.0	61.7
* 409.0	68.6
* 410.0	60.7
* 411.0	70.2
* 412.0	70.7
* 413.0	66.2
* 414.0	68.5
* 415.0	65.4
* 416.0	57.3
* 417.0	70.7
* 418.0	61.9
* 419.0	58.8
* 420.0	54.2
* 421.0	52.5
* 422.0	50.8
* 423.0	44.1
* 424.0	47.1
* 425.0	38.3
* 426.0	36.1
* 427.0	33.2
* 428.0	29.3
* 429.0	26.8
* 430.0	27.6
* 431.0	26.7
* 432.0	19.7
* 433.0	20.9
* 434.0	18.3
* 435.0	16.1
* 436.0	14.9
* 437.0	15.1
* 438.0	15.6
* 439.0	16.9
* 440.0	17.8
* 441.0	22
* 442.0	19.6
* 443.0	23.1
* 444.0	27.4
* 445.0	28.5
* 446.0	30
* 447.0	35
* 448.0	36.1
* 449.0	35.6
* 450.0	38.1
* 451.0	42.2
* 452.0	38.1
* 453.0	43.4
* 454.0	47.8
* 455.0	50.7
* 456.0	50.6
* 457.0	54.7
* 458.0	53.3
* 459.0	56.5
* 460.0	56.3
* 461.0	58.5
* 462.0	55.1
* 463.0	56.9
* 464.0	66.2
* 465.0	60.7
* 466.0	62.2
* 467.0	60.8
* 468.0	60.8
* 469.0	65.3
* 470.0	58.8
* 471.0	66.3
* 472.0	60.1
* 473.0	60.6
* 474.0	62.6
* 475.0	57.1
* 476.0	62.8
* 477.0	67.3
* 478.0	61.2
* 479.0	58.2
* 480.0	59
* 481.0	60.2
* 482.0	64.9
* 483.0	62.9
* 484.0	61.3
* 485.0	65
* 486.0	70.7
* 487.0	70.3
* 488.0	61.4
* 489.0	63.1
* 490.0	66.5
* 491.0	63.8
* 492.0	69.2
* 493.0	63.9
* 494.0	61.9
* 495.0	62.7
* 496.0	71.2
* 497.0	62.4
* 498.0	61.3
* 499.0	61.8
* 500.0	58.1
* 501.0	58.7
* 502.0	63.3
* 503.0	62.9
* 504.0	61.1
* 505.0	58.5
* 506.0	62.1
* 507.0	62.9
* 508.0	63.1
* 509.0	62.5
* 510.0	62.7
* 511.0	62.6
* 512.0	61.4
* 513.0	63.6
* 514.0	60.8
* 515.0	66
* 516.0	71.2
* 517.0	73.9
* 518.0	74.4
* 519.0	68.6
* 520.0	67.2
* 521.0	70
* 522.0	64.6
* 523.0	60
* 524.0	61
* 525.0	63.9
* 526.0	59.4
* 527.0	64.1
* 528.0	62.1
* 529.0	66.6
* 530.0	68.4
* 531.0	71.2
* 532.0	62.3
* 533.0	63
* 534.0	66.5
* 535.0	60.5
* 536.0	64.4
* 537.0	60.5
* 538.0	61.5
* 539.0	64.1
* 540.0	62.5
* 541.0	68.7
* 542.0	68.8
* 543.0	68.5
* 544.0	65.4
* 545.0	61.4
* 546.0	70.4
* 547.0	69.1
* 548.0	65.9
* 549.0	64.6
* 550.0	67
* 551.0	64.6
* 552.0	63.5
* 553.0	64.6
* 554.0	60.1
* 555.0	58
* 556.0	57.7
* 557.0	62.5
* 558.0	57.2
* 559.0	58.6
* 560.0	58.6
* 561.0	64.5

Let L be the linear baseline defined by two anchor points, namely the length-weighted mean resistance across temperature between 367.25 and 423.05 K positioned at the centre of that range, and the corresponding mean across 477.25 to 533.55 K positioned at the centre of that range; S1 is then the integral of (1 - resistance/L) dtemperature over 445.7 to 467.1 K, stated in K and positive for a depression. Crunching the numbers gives 5.1 K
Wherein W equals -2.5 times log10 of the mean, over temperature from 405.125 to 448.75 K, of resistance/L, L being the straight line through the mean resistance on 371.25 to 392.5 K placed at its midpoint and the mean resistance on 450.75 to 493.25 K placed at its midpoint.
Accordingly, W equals 0.44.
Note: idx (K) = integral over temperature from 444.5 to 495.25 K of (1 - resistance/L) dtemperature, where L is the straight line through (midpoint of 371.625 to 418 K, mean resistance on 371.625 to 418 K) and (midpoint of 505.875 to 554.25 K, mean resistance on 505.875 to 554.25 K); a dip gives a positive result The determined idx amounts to 7.3 K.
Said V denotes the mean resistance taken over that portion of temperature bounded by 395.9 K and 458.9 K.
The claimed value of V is 46.7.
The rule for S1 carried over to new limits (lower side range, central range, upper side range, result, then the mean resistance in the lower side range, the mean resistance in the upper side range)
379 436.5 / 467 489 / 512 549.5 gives -0.2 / 57.5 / 65.5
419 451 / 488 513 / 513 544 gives -3.7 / 30.2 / 65.5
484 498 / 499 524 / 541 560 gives 0.3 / 65.2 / 63.8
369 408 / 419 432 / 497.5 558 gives 5.4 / 67.8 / 64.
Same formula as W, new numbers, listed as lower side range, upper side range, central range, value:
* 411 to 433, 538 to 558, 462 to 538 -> -0.099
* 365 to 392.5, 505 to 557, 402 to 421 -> -0.028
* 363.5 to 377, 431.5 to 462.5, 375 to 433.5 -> -0.146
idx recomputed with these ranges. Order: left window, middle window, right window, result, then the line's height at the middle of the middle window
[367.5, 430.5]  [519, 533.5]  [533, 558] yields -0.2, 63.8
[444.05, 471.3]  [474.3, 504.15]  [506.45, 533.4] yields -2.8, 57.7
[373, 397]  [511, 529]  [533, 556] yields -0.2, 64.6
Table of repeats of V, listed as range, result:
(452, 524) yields 61.8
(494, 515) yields 62.3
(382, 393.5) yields 67.6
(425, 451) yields 25.8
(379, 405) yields 68.7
